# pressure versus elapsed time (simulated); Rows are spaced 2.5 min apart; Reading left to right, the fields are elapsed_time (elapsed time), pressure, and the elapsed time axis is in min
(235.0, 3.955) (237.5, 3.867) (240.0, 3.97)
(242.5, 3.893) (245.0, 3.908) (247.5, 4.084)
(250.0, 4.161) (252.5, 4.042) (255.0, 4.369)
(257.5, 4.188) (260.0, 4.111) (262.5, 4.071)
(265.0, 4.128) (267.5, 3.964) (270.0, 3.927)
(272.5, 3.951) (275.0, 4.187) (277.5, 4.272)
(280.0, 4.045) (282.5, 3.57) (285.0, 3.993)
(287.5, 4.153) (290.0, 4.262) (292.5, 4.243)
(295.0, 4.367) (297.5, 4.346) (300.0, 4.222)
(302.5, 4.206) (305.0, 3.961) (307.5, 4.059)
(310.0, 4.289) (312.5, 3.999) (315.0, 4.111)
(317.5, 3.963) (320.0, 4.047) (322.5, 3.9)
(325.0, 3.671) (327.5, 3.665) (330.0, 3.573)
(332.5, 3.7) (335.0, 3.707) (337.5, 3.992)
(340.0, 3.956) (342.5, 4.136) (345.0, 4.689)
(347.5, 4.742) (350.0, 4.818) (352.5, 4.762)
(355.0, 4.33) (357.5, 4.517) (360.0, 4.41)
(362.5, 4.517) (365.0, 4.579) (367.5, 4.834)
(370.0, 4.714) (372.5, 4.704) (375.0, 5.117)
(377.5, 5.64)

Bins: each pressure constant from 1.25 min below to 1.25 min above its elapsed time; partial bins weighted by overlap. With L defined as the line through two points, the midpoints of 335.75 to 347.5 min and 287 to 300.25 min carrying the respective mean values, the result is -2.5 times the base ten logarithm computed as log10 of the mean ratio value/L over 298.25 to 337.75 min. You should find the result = 0.08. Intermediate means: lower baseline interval 4.28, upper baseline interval 4.23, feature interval 3.95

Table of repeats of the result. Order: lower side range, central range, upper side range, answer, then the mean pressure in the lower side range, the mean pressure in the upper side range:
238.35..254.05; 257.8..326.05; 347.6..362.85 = 0.04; 4.01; 4.58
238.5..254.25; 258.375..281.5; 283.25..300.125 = 0.01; 4.02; 4.21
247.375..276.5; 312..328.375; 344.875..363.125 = 0.13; 4.1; 4.6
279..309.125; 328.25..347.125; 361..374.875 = 0.12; 4.12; 4.7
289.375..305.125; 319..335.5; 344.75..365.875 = 0.18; 4.25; 4.59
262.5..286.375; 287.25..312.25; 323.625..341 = -0.08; 4.01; 3.75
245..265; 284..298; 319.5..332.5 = -0.08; 4.13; 3.75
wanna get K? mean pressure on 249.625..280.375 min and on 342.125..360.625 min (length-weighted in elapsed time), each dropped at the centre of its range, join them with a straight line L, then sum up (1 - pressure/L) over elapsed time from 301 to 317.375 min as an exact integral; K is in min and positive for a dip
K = 0.95 min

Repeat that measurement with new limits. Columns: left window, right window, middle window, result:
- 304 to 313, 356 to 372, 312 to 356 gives 2.3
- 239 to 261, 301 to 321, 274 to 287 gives 0.2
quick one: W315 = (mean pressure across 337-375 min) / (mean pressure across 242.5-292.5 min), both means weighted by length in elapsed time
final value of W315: 1.12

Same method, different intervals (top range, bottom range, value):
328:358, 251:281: 1.03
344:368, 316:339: 1.21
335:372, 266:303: 1.09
